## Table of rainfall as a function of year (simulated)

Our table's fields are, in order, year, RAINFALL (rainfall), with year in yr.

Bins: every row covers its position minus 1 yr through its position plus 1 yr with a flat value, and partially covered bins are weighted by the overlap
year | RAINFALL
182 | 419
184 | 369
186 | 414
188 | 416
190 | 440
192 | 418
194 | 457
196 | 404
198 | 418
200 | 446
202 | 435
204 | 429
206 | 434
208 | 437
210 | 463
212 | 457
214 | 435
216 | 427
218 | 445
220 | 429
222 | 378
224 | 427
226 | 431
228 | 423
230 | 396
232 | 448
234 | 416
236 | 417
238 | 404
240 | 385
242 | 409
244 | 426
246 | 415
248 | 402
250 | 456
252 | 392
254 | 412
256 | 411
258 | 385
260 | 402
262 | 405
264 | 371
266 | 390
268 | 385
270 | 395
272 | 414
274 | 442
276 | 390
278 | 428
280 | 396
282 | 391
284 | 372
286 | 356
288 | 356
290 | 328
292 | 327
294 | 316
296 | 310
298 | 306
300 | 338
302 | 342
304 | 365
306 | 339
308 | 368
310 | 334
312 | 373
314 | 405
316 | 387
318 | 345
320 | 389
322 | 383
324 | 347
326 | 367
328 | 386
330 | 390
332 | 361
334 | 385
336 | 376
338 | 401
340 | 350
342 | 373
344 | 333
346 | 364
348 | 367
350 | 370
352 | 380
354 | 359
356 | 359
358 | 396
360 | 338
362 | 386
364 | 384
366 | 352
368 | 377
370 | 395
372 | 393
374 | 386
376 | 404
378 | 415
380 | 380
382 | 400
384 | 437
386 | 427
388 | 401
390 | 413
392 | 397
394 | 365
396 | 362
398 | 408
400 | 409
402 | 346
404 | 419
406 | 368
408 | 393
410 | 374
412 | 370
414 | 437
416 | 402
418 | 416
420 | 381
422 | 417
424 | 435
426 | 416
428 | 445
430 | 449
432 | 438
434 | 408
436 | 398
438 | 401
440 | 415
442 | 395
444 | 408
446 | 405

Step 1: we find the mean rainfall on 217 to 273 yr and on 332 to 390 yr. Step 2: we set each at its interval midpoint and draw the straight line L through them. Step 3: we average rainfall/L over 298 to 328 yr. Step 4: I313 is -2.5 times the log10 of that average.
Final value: 0.09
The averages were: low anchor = 410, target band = 362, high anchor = 382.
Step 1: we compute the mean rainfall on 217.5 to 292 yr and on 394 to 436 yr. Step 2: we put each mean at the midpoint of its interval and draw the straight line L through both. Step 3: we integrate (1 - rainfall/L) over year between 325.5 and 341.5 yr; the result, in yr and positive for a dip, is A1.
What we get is 1.0 yr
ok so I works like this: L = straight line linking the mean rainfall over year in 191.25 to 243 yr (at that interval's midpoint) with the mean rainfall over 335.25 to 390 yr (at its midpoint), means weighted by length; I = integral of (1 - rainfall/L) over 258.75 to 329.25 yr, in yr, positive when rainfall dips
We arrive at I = 5.7 yr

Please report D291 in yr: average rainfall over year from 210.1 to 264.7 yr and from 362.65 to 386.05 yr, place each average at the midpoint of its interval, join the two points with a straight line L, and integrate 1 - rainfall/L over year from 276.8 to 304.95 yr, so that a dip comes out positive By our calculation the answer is 3.8 yr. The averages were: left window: 416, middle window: 352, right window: 394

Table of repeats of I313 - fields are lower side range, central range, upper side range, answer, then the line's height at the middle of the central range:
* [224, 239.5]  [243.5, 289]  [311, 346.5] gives 0.009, 402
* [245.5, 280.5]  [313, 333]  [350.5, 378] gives 0.038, 390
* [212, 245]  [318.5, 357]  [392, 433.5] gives 0.109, 409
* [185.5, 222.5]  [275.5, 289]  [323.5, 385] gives 0.055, 404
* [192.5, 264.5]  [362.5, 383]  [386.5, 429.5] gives 0.042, 404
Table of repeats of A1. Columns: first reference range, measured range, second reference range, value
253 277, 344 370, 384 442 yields 2.2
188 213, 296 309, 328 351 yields 1.6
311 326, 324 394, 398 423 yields 0.4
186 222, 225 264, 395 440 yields 1.5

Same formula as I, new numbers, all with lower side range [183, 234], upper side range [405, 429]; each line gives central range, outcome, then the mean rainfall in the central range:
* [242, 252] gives 0.1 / 420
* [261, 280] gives 0.8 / 402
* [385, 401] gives 0.4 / 398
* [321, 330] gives 0.9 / 373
